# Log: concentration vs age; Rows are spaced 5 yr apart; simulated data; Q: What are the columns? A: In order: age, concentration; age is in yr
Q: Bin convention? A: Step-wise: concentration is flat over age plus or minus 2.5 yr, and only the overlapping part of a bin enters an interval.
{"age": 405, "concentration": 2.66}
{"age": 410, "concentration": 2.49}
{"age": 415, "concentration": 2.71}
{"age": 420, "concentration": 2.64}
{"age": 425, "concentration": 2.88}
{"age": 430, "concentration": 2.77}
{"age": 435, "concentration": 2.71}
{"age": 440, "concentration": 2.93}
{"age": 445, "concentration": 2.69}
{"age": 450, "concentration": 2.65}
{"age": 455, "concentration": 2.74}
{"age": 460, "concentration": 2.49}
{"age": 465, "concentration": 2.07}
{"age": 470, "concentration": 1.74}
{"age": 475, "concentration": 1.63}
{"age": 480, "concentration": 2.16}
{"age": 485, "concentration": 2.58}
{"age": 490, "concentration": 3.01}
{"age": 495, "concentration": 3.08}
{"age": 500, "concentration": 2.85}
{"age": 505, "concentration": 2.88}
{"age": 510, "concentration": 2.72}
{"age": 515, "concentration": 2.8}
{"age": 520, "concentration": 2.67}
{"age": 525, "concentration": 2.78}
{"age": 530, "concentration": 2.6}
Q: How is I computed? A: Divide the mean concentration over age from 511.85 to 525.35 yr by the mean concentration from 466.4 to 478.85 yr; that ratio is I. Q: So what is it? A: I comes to 1.5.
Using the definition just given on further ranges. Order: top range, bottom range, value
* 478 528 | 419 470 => 1.06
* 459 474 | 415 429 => 0.73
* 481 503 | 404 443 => 1.04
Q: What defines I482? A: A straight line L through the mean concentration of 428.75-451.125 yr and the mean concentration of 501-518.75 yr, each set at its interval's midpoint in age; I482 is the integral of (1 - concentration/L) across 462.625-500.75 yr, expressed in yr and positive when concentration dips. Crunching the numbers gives 5.63 yr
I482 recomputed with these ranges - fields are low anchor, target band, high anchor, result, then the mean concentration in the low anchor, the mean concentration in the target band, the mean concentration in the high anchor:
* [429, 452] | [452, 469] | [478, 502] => 2.3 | 2.75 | 2.38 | 2.75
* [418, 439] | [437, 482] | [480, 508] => 7.0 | 2.77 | 2.35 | 2.81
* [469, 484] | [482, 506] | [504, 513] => -4.8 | 1.93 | 2.86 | 2.79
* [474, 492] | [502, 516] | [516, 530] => -1.1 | 2.39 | 2.8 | 2.71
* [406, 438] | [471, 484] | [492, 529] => 3.8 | 2.7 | 1.96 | 2.82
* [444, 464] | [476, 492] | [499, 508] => 1.6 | 2.6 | 2.48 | 2.86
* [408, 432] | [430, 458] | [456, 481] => -4.3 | 2.7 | 2.74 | 2.05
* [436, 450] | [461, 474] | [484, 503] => 4.1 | 2.77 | 1.94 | 2.9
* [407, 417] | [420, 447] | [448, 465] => -2.2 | 2.6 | 2.78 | 2.54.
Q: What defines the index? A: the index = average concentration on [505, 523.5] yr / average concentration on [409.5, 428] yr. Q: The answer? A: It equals 1.02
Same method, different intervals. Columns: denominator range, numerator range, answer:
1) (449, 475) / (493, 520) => 1.26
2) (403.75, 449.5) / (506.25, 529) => 1.01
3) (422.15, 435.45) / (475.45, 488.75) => 0.83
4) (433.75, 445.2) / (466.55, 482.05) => 0.66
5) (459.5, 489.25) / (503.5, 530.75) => 1.28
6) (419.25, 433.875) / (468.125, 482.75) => 0.67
